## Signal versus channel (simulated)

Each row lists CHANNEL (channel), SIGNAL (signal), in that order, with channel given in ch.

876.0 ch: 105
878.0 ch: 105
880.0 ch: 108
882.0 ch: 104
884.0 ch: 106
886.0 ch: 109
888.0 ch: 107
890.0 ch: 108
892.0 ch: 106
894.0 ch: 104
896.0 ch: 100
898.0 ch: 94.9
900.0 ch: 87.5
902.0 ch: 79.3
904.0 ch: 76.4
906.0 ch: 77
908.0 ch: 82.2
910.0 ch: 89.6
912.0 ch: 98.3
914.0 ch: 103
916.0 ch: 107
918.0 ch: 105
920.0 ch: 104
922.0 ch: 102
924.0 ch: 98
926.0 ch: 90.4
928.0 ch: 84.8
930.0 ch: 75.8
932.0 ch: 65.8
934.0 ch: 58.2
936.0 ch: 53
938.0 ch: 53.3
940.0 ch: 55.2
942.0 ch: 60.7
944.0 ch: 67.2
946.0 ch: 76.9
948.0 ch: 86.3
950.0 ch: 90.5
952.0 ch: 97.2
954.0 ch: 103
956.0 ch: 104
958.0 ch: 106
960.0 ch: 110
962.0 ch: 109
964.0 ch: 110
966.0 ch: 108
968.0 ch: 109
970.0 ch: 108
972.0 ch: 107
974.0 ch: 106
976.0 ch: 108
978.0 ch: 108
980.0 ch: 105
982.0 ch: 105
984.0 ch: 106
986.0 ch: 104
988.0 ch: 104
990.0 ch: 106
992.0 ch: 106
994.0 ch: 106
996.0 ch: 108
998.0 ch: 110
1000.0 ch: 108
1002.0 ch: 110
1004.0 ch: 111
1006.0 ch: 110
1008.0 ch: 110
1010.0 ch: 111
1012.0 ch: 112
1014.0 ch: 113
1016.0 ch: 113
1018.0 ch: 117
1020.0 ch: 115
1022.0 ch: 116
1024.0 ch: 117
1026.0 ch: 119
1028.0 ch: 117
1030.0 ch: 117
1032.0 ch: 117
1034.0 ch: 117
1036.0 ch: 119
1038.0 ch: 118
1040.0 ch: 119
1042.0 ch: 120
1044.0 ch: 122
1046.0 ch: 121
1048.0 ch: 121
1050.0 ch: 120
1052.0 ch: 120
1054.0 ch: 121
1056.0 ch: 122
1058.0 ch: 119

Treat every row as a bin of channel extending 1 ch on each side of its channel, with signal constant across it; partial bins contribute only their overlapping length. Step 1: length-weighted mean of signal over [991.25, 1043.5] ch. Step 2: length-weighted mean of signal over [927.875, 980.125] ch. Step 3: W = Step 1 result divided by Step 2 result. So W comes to 1.27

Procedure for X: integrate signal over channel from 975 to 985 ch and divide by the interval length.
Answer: 106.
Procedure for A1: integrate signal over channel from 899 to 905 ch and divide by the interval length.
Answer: 81.1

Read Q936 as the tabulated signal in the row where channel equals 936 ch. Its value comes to 53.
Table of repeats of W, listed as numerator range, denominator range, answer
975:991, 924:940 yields 1.52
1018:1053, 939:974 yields 1.25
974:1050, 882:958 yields 1.27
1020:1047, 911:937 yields 1.34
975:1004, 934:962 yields 1.30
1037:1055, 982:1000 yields 1.13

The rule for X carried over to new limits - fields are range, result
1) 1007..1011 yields 110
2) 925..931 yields 83.7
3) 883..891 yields 108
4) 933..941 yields 54.9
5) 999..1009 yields 110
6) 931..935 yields 62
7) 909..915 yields 97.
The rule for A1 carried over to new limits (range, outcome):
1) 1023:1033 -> 117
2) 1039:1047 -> 120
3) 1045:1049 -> 121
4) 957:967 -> 109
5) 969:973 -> 108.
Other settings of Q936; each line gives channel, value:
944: 67.2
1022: 116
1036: 119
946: 76.9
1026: 119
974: 106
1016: 113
